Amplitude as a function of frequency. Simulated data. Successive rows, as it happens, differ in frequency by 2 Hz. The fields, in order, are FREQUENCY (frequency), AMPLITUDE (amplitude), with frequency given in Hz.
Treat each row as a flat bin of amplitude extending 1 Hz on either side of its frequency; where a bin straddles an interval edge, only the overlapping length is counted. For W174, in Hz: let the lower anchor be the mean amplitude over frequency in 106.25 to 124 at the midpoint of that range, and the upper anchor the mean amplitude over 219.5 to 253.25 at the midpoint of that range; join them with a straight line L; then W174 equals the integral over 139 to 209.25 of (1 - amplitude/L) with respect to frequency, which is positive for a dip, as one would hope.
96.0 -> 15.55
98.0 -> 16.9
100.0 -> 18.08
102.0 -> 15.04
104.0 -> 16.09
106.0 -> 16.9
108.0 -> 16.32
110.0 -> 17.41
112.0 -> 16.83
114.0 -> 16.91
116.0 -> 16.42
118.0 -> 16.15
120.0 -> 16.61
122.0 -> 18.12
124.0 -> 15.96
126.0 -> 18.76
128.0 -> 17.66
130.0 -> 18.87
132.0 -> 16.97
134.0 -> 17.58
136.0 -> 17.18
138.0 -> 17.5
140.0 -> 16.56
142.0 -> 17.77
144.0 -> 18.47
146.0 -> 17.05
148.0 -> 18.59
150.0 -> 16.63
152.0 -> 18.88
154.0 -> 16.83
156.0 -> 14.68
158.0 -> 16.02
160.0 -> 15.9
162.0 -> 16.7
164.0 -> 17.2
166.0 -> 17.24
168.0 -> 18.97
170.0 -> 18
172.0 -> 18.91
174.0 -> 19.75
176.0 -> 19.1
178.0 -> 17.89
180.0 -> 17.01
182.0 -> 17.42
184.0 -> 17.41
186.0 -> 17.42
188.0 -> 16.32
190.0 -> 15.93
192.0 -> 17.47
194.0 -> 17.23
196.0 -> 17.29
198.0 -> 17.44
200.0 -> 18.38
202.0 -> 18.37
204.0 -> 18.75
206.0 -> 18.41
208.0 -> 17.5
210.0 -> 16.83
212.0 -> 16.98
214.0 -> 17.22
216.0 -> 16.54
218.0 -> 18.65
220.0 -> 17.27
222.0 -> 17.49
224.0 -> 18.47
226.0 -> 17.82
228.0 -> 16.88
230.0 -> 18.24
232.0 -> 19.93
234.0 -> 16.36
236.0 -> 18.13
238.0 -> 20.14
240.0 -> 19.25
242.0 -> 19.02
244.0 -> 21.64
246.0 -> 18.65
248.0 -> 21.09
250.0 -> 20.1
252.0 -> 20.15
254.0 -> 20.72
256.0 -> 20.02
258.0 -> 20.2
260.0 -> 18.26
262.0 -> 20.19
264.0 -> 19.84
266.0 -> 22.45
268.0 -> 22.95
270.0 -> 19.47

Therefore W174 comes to 1.1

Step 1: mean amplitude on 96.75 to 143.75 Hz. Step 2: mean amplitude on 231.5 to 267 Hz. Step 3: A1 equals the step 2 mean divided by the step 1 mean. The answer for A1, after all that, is 1.2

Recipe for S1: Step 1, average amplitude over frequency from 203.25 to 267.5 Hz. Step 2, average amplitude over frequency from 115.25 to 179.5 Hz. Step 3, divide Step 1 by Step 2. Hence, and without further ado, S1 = 1.08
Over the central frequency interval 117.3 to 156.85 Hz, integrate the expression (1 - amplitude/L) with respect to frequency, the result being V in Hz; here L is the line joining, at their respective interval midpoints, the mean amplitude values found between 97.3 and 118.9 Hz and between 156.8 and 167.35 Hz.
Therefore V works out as -1.7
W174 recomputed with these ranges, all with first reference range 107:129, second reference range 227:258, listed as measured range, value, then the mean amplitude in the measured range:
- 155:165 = 1.0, 16.1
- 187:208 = 1.1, 17.6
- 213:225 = 0.8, 17.6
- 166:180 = -0.4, 18.5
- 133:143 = 0.0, 17.3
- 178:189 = 0.6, 17.2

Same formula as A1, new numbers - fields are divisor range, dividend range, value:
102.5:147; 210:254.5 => 1.08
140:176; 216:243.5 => 1.04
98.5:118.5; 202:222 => 1.06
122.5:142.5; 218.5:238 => 1.03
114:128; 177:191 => 1.00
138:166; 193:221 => 1.03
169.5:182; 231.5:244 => 1.03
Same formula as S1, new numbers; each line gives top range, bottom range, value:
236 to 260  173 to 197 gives 1.14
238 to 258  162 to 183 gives 1.11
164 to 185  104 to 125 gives 1.08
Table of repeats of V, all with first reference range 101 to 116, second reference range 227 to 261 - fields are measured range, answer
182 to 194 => 0.78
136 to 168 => 0.50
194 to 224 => 1.51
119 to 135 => -0.65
